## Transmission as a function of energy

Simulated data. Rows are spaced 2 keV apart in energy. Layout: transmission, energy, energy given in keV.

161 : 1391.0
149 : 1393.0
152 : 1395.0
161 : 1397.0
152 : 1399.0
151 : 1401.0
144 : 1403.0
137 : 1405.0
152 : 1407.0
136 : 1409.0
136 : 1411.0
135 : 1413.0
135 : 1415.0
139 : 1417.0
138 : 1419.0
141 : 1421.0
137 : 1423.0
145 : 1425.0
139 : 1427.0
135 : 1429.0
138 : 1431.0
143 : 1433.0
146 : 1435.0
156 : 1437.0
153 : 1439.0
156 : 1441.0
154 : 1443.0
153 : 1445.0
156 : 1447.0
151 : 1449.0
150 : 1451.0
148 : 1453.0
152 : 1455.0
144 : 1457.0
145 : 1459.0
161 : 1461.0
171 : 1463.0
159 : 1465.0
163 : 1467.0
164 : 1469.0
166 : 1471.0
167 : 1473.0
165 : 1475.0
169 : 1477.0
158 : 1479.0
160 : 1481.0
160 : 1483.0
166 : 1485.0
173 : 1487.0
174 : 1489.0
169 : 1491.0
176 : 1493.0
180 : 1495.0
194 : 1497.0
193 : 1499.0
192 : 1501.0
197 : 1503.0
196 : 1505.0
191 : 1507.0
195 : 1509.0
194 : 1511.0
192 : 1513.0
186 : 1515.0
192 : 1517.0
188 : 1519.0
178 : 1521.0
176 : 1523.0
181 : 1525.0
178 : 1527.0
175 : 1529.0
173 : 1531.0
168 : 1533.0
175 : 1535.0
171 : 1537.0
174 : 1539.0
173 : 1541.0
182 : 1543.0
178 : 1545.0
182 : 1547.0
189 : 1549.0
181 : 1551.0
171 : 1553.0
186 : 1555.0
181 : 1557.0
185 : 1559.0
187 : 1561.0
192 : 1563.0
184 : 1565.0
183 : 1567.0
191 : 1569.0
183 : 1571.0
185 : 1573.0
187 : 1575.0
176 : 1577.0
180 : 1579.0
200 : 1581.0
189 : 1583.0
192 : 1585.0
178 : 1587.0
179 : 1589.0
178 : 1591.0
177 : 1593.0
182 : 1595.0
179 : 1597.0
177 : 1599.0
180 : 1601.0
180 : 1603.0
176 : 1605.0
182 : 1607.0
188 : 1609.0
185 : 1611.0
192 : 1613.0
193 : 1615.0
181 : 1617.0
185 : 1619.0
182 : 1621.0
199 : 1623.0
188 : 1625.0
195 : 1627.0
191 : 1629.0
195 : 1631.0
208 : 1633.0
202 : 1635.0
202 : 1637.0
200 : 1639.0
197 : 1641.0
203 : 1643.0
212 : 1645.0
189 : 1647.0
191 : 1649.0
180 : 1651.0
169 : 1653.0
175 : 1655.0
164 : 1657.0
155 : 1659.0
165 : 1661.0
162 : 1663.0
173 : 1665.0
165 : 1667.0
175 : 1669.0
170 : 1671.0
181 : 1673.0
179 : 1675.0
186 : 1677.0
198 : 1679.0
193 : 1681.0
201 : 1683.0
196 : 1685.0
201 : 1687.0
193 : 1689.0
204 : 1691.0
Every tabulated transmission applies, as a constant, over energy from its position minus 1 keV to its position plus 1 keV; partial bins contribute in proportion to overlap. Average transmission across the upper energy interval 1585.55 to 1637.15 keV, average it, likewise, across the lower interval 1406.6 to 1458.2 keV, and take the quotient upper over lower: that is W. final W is 1.3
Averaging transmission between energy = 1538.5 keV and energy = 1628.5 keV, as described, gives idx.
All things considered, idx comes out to 184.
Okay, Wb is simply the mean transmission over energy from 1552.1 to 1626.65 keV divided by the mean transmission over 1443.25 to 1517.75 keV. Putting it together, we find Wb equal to 1.08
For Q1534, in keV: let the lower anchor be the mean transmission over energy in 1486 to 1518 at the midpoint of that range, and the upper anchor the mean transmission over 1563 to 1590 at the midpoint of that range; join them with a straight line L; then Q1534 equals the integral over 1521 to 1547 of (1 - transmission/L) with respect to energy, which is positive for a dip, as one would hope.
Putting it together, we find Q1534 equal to 1.5 keV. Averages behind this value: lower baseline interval 187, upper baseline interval 185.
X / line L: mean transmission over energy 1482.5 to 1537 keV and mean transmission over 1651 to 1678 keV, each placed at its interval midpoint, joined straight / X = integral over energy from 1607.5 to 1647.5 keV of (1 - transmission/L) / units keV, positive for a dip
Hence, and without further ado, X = -4.8 keV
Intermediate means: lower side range 182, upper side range 171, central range 194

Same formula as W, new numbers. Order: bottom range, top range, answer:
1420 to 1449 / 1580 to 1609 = 1.24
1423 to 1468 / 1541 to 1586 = 1.23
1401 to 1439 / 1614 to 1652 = 1.38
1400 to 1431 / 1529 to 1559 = 1.27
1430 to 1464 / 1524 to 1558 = 1.17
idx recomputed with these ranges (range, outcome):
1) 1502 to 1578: 183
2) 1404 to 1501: 155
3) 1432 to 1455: 151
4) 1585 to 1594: 180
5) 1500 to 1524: 190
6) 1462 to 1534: 177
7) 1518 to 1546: 176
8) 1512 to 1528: 184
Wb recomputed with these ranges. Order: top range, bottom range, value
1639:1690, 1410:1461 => 1.26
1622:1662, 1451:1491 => 1.17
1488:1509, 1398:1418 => 1.32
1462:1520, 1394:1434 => 1.25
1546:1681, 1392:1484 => 1.23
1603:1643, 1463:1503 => 1.12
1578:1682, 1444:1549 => 1.07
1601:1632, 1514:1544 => 1.05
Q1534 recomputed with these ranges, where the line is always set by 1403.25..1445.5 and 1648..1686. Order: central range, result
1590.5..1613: -1.7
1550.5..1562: -1.4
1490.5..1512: -4.9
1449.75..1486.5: -2.5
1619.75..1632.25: -1.5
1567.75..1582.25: -1.9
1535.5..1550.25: -1.7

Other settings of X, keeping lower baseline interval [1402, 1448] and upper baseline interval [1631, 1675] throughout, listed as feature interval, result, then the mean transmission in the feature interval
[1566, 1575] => -0.9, 186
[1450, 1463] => -0.2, 152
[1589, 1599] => -0.3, 179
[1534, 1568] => -3.2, 181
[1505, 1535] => -4.4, 184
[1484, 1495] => -1.2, 172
